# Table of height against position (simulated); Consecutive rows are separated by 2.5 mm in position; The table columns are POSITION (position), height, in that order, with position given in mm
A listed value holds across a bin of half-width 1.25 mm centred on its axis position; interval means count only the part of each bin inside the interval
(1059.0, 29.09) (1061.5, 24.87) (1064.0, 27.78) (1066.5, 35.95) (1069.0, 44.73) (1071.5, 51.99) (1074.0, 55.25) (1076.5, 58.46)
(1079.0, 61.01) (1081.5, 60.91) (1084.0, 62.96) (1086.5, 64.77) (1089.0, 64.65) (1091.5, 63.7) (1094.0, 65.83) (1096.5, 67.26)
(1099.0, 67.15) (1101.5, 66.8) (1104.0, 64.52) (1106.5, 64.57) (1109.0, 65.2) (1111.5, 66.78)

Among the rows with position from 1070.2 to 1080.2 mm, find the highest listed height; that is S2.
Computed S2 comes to 61.01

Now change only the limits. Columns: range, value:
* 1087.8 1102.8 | 67.26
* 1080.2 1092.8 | 64.77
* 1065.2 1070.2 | 44.73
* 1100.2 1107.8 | 66.8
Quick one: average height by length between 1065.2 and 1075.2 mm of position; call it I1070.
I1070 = 46.8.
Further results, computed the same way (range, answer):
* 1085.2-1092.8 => 64.4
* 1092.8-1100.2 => 66.8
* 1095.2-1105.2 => 66.4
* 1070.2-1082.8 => 57.5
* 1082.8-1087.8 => 63.9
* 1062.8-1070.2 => 36.2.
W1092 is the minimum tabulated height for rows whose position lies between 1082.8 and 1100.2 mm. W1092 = 62.96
